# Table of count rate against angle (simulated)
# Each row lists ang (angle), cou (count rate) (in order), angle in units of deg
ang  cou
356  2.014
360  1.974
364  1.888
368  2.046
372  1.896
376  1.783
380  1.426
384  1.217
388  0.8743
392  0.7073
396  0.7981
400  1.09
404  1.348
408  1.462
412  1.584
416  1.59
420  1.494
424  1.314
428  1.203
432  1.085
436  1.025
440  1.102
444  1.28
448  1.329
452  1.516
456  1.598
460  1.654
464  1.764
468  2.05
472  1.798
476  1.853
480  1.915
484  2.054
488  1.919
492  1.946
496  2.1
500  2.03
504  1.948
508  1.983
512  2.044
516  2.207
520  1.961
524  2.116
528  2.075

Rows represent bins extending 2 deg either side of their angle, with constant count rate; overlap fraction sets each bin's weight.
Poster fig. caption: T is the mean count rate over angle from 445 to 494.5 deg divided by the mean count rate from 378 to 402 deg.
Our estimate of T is 1.74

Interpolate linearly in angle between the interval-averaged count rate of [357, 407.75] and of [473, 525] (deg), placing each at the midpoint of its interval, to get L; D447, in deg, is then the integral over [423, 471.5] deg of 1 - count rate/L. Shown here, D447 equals 9.2 deg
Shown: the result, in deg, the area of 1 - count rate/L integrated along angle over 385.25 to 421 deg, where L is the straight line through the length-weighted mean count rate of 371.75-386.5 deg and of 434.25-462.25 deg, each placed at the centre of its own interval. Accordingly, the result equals 6.1 deg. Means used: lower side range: 1.52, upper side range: 1.36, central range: 1.21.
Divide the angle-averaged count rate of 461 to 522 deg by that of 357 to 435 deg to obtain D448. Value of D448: 1.39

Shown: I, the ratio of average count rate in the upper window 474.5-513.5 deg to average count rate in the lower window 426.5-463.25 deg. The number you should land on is 1.49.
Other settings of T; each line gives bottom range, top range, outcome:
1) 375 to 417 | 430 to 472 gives 1.17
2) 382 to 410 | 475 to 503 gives 1.85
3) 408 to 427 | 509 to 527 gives 1.41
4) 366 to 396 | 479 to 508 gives 1.44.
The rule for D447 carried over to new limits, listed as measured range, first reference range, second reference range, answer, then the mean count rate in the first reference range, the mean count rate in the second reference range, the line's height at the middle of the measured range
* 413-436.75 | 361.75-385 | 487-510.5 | 6.8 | 1.73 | 1.99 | 1.84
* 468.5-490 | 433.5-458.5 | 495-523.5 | -2.9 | 1.31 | 2.04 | 1.69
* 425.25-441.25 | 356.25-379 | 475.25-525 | 6.9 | 1.9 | 2.01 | 1.95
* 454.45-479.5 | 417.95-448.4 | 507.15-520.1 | -3.5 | 1.22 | 2.07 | 1.58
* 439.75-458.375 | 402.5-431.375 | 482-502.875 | 3.1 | 1.41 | 2.01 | 1.67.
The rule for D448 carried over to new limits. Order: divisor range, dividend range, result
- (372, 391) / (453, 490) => 1.36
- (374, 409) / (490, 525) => 1.72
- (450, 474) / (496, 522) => 1.18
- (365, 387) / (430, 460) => 0.79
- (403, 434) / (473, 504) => 1.42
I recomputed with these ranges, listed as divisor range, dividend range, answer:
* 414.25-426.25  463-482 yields 1.29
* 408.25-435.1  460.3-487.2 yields 1.38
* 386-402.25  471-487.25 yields 2.19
